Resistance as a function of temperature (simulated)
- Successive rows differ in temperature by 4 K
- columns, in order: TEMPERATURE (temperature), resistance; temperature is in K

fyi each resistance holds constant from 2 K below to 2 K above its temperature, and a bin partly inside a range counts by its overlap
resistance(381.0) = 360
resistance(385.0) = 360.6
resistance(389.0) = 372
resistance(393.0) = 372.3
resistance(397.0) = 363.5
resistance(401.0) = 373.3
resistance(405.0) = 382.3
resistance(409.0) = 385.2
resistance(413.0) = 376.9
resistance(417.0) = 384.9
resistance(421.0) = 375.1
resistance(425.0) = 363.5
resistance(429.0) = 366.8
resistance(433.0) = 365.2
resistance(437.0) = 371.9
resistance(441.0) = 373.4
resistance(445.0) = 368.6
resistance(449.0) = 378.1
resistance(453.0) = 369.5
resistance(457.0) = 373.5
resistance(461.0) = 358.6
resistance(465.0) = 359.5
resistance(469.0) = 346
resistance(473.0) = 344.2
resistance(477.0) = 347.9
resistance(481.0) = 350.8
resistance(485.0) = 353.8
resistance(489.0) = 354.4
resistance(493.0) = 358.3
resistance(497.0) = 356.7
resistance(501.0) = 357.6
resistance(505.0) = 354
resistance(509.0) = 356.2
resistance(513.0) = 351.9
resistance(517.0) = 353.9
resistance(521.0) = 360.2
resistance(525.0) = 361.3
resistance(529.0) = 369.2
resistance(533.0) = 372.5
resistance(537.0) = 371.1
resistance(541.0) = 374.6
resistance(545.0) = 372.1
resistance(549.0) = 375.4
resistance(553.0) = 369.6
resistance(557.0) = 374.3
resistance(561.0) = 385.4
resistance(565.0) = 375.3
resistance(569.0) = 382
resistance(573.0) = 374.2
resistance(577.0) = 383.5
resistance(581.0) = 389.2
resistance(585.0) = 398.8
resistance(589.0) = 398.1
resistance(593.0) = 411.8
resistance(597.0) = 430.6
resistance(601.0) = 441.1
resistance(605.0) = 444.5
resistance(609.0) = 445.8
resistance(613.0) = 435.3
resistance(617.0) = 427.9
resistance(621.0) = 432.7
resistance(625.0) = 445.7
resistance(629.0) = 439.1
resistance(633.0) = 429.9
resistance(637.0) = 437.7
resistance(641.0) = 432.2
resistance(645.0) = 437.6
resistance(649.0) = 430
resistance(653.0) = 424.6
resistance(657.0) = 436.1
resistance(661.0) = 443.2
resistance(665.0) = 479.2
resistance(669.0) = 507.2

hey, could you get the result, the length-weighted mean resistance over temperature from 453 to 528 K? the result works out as 356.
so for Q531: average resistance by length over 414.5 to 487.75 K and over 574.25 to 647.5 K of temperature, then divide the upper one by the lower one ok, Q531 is 1.17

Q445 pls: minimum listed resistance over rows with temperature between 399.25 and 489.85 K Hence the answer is 344.2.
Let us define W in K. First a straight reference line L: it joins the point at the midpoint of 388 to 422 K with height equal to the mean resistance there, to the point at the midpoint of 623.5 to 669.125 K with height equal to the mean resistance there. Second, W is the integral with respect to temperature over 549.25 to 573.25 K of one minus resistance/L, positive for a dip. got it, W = 2.4 K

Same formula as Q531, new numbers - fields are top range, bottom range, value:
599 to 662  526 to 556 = 1.17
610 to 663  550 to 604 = 1.10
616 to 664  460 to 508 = 1.23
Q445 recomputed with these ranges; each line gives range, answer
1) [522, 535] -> 361.3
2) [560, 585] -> 374.2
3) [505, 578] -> 351.9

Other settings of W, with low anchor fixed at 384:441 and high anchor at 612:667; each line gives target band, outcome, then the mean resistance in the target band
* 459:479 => 1.9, 351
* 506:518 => 1.4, 354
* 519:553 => 3.2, 370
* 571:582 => 1.0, 382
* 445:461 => 0.5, 371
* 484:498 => 1.4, 356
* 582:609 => 0.2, 421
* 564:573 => 0.9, 378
